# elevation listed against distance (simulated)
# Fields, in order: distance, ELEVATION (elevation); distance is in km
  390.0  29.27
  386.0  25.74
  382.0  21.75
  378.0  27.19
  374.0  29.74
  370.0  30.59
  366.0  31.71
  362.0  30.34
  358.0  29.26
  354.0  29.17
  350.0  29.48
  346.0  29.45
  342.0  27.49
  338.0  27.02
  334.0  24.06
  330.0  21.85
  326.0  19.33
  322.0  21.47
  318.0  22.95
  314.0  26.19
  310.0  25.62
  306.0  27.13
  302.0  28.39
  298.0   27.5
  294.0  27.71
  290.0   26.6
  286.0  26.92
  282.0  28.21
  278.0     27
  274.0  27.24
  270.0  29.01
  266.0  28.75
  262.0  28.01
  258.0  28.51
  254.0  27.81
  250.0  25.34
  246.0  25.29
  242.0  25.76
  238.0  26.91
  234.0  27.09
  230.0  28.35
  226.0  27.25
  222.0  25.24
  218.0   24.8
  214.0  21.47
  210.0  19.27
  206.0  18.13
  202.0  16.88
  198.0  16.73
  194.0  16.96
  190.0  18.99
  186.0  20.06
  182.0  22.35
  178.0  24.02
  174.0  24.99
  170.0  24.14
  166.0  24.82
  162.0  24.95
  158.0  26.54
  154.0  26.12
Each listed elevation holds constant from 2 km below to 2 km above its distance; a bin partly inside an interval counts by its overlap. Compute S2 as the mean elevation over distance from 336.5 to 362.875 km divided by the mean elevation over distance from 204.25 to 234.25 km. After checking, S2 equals 1.2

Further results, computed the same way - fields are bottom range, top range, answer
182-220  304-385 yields 1.37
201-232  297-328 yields 1.08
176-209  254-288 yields 1.45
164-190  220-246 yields 1.16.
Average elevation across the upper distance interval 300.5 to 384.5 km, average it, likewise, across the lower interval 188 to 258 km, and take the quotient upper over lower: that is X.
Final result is 1.1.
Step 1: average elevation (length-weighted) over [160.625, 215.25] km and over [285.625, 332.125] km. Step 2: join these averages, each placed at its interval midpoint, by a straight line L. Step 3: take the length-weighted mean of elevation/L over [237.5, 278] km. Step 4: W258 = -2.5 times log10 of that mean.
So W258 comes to -0.169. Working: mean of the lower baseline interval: 20.9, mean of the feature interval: 27.3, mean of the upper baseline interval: 25.1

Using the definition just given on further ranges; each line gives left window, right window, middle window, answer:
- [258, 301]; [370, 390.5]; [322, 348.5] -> 0.11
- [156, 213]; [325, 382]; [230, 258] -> -0.14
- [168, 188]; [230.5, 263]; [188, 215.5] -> 0.31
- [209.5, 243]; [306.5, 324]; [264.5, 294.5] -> -0.12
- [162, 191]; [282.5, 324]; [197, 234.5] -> 0.07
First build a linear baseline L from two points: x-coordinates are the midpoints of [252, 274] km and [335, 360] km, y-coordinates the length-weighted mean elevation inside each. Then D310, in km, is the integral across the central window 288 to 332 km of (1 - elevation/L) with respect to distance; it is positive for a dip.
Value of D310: 5.29 km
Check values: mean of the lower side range 28.3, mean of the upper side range 28.5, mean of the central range 25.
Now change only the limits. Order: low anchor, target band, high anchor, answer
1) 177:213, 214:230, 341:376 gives -3.5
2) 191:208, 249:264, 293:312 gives -3.1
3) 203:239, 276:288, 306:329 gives -1.9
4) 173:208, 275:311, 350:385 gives -3.4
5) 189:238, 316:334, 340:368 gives 4.1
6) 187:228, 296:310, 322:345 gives -2.6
